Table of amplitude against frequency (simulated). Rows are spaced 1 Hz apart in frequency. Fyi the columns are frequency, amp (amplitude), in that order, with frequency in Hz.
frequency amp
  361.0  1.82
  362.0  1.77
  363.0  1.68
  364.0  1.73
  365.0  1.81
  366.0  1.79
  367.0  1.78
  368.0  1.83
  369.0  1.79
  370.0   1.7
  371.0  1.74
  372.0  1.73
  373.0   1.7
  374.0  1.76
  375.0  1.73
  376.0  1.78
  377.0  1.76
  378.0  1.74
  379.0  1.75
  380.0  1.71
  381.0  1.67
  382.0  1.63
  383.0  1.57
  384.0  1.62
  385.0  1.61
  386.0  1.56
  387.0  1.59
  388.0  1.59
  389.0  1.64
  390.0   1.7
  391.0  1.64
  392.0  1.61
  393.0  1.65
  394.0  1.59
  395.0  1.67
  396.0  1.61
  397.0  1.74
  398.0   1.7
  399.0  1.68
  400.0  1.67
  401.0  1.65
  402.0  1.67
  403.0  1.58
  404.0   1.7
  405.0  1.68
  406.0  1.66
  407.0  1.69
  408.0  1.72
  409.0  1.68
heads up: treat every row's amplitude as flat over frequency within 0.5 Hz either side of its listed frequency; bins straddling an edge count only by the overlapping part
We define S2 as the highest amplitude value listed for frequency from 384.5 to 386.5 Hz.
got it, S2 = 1.61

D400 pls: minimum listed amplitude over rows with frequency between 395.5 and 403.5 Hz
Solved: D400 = 1.58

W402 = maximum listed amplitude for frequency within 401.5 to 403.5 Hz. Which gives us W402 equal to 1.67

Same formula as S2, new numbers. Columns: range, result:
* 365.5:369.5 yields 1.83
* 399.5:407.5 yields 1.7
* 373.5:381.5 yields 1.78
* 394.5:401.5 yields 1.74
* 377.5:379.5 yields 1.75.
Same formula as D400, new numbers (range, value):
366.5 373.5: 1.7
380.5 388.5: 1.56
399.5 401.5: 1.65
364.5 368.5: 1.78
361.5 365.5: 1.68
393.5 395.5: 1.59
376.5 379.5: 1.74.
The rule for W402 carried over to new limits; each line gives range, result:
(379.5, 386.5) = 1.71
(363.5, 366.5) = 1.81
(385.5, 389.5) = 1.64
